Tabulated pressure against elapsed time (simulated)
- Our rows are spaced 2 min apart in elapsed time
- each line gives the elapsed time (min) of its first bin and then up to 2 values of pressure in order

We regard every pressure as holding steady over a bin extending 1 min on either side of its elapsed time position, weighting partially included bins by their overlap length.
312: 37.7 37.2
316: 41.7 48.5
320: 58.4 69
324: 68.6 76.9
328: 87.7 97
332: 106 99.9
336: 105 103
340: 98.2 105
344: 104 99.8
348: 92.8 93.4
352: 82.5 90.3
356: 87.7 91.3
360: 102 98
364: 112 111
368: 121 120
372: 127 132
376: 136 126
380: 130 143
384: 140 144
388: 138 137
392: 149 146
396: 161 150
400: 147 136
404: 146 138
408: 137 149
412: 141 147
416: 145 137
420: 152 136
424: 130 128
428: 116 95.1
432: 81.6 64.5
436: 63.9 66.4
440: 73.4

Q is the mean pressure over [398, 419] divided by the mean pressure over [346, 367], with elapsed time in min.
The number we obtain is 1.5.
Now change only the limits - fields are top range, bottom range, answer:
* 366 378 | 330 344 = 1.23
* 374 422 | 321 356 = 1.53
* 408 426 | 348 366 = 1.48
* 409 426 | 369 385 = 1.07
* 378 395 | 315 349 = 1.63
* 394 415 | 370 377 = 1.12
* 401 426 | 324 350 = 1.46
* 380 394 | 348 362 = 1.54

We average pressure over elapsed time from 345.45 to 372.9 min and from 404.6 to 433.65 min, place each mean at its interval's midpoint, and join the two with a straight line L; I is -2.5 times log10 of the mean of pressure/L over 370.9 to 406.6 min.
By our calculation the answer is -0.21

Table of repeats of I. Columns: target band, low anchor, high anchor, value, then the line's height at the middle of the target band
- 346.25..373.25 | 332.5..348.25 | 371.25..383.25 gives 0.16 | 118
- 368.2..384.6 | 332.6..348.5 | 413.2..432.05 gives -0.16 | 113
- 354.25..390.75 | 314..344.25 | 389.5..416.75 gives -0.01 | 119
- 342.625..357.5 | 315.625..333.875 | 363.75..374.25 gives 0.08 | 101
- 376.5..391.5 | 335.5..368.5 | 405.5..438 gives -0.25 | 109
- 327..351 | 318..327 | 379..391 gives -0.18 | 85.2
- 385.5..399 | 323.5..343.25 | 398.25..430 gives -0.16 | 126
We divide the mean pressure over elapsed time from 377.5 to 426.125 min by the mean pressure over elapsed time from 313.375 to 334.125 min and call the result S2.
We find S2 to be 2.0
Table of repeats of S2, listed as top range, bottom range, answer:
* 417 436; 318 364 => 1.24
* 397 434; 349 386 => 1.16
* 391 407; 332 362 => 1.51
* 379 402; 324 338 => 1.53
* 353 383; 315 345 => 1.36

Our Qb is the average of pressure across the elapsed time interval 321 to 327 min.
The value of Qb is 71.5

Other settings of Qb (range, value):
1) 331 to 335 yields 103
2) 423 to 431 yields 117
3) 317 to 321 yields 53.5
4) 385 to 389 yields 141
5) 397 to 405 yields 145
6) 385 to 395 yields 143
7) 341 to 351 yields 99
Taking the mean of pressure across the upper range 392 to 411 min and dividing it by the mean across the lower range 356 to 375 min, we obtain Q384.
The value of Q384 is 1.3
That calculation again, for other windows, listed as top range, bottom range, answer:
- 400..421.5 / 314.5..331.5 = 2.08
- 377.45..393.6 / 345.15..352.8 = 1.51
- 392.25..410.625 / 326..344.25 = 1.47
